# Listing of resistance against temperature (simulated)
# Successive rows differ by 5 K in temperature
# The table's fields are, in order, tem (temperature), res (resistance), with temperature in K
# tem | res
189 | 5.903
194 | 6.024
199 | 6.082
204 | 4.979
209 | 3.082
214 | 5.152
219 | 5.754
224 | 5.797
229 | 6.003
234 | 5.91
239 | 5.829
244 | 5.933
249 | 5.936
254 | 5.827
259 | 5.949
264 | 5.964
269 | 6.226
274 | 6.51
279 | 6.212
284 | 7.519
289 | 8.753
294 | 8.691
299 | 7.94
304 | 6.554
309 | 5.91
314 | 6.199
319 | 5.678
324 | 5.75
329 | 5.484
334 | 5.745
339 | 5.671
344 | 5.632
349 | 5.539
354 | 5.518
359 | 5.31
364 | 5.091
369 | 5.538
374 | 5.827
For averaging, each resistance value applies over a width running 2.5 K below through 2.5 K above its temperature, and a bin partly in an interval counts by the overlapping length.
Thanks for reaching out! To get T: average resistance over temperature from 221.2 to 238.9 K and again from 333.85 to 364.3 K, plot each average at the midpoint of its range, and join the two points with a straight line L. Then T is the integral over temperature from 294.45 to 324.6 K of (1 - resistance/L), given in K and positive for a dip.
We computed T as -4.78 K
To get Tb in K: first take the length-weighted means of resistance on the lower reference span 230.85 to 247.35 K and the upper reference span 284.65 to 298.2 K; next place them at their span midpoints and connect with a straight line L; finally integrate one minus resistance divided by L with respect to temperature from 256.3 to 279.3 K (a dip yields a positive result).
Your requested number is 3.6 K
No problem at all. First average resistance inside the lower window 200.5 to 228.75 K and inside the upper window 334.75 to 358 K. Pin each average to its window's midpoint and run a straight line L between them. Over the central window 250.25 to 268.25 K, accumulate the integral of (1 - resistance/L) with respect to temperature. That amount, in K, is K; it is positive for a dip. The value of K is -2.39 K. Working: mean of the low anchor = 5.08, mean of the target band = 5.95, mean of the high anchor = 5.58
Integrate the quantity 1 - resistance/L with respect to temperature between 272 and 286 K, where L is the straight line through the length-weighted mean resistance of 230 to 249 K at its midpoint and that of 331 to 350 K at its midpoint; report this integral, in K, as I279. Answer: -2.2 K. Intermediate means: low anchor 5.91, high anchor 5.65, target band 6.73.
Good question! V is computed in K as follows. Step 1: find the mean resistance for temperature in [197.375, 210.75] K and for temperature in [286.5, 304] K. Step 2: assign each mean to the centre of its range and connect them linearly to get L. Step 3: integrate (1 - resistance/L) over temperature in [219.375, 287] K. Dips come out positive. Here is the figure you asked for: 4.2 K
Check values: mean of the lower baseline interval 4.72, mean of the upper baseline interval 8.19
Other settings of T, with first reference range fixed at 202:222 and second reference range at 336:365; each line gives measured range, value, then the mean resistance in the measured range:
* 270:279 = -2.3 K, 6.38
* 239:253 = -2.7 K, 5.9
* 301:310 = -1.9 K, 6.38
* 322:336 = -0.7 K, 5.65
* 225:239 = -3.0 K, 5.92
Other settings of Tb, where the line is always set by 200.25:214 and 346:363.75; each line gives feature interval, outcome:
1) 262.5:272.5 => -2.7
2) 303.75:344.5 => -4.8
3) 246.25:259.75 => -3.3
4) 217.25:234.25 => -4.9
